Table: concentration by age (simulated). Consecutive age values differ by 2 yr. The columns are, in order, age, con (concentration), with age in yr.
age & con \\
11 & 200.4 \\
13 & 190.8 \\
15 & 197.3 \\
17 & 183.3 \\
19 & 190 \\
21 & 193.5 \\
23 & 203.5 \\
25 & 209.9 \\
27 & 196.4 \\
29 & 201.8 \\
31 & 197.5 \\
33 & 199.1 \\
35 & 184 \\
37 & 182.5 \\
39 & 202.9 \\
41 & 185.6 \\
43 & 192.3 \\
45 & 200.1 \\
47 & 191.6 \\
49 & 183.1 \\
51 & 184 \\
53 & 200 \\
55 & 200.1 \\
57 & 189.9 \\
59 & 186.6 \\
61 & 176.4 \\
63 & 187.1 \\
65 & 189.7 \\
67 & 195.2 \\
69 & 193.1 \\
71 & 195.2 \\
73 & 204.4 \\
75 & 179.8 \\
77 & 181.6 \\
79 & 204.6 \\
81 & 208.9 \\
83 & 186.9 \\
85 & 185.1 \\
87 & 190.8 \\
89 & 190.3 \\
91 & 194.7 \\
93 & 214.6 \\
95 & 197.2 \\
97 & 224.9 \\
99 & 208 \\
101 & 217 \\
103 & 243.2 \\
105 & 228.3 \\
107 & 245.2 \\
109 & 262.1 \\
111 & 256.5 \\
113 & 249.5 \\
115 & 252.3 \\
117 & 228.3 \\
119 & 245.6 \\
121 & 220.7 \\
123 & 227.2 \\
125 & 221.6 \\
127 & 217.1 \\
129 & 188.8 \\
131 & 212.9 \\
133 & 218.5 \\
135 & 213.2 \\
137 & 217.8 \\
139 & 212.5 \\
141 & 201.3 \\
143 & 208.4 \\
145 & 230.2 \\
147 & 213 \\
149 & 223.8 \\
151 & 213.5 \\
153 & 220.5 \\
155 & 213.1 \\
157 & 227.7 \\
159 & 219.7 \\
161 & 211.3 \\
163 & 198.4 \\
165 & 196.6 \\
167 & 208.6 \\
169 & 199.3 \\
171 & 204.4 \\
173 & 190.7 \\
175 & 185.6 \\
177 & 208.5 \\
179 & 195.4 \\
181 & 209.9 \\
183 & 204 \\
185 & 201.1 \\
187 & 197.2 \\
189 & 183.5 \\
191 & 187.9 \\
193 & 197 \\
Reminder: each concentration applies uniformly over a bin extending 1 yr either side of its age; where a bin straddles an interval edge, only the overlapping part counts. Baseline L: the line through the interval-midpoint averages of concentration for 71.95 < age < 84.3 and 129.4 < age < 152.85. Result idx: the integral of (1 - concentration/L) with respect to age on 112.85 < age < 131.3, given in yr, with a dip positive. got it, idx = -1.6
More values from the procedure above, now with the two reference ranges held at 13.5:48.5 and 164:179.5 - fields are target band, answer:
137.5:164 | -2.2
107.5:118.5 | -2.9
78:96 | -0.1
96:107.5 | -1.8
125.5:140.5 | -1.1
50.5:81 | 0.6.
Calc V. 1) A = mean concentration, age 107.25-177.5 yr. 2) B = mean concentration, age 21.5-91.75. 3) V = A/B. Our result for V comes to 1.13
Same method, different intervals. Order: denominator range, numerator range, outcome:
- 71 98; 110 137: 1.15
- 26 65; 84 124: 1.17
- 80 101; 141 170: 1.06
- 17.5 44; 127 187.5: 1.07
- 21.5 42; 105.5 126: 1.23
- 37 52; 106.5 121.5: 1.29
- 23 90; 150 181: 1.07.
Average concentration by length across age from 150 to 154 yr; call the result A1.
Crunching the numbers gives 217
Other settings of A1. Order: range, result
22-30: 203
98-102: 212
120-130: 215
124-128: 219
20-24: 198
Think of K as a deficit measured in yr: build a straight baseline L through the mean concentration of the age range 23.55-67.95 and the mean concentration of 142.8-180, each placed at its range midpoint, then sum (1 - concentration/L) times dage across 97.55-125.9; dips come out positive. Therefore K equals -4.78 yr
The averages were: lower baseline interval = 193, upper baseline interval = 209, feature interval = 236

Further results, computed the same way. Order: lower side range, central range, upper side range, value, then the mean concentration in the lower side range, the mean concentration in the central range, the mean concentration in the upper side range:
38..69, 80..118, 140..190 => -4.4 yr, 191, 220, 207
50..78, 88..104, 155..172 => -1.2 yr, 190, 211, 209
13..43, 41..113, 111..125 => 5.1 yr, 195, 203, 238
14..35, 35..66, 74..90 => 0.7 yr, 197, 190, 191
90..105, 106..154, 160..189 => -3.7 yr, 215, 225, 200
